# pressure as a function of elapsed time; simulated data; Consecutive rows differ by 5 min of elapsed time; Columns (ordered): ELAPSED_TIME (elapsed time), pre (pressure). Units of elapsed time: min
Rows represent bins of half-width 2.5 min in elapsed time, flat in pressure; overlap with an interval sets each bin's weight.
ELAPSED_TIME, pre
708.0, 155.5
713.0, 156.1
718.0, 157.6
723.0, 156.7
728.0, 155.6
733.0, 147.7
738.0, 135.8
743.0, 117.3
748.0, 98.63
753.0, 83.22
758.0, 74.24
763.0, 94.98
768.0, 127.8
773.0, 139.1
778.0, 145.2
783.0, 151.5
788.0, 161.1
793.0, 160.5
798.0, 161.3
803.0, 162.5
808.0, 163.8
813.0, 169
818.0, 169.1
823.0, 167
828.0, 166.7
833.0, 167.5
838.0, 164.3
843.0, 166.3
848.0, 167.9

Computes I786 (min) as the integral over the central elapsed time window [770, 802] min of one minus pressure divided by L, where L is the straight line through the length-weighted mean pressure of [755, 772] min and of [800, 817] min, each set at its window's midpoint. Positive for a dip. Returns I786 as -4.8 min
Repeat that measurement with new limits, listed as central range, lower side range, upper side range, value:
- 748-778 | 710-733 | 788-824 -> 9.97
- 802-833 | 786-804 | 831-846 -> -0.55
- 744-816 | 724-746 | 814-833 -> 9.22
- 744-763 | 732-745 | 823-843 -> 6.70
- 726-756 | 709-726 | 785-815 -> 6.93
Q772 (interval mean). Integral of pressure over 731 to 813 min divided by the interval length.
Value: 134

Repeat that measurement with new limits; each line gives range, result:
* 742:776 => 105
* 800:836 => 166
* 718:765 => 121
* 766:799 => 149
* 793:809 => 162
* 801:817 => 166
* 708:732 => 156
